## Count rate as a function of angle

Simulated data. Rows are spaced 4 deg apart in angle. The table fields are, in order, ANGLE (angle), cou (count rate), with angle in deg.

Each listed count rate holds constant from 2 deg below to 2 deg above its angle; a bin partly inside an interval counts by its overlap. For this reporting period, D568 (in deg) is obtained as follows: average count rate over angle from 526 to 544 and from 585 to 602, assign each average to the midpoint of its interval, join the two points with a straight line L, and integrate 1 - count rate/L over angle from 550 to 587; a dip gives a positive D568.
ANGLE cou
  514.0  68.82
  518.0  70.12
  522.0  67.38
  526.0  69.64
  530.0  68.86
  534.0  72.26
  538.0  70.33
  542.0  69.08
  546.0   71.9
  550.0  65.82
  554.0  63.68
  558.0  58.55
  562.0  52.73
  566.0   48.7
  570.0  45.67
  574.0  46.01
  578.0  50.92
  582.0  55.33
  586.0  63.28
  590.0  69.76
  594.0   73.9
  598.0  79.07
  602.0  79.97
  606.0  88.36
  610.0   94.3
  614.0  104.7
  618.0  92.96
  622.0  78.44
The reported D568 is 9.0 deg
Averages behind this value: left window 70.1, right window 73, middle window 54.3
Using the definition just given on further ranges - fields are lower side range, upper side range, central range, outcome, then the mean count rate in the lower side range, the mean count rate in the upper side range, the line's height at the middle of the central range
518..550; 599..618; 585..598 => 2.33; 69.7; 91.3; 86.4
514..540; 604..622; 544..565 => 4.13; 69.7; 93.2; 77.2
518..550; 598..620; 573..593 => 6.04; 69.7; 90.9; 83.5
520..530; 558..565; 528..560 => -3.52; 68.6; 53.8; 60.9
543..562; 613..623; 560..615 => 8.76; 63.9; 92.1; 79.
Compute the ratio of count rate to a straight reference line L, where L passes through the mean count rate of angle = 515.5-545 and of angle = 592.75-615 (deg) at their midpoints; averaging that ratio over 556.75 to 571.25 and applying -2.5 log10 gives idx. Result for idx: 0.44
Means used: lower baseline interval 69.7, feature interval 51.3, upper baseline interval 86.3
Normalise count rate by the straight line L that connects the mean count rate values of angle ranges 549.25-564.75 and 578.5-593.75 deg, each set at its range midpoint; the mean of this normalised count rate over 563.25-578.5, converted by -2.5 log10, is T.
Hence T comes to 0.26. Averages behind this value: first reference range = 59.2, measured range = 47.8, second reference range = 62.9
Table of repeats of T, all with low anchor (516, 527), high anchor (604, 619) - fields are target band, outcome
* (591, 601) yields 0.19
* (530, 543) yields 0.04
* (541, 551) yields 0.10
